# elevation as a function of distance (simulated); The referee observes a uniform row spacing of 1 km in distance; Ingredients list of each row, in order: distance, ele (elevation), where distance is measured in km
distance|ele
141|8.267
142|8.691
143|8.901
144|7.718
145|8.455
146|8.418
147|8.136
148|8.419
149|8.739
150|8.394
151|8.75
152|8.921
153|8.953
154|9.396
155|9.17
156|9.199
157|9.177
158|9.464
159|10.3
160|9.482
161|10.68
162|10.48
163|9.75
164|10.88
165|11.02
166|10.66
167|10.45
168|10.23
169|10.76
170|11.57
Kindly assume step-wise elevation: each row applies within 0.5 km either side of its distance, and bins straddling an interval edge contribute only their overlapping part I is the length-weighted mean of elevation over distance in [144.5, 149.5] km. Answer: 8.43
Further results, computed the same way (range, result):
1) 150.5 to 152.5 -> 8.84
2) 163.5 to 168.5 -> 10.6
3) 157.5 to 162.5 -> 10.1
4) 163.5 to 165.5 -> 10.9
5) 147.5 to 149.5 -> 8.58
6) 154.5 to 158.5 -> 9.25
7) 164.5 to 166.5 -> 10.8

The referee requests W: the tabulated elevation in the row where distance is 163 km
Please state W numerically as 9.75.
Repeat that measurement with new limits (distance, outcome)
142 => 8.691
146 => 8.418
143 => 8.901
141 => 8.267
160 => 9.482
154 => 9.396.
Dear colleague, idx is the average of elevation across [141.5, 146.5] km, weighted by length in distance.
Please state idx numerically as 8.44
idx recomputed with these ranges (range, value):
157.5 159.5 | 9.88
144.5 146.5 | 8.44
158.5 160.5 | 9.89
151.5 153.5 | 8.94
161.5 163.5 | 10.1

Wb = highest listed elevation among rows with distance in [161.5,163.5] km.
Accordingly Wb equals 10.48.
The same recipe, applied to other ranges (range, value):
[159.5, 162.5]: 10.68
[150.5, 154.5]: 9.396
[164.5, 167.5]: 11.02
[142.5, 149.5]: 8.901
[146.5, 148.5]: 8.419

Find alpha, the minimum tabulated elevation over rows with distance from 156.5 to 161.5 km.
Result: 9.177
